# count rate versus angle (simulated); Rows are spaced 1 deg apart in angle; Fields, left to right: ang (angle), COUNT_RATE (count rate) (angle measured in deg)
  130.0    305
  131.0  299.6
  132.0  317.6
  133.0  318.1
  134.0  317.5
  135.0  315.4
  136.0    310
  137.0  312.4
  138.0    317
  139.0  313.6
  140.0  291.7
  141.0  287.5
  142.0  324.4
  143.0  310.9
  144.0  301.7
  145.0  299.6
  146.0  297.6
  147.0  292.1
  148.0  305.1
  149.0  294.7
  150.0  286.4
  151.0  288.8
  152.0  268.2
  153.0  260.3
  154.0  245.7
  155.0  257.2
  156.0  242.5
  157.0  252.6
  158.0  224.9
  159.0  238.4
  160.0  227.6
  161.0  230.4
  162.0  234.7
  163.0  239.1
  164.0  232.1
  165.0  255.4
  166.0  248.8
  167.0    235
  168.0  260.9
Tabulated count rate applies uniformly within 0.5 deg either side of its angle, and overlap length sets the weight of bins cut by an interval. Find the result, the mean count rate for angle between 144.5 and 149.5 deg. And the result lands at 298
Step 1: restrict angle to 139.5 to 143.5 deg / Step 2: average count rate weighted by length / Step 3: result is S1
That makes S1 304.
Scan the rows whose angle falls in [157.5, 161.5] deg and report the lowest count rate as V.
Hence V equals 224.9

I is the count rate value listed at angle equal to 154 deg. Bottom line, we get 245.7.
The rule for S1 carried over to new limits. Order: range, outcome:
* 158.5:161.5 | 232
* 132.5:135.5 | 317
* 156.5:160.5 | 236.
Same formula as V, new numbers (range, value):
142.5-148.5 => 292.1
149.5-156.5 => 242.5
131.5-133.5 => 317.6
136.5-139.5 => 312.4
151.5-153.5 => 260.3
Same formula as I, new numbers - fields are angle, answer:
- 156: 242.5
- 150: 286.4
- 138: 317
